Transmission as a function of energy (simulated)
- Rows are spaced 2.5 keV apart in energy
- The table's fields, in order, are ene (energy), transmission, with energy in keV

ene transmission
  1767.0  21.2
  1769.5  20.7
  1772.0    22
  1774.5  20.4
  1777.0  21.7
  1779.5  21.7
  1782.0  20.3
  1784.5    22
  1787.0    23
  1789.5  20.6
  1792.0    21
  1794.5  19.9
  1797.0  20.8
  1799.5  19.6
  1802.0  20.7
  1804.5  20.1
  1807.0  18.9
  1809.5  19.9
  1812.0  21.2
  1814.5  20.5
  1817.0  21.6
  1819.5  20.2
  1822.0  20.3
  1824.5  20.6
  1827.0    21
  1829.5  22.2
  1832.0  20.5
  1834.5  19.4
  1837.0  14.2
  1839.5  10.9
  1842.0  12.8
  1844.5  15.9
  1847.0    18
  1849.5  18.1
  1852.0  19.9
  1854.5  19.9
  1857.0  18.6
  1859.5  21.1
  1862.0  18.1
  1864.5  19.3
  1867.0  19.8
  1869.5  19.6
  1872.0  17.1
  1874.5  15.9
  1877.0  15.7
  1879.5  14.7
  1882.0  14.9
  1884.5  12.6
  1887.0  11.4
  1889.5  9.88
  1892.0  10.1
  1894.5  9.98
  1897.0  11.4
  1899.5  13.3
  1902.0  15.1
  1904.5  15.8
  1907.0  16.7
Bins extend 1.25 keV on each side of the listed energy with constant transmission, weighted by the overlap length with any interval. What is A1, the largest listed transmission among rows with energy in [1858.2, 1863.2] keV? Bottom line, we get 21.1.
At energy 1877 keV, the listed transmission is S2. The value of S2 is 15.7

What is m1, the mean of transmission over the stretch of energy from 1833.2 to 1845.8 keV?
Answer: 14.7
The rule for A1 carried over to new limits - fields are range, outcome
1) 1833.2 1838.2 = 19.4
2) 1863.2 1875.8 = 19.8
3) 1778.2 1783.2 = 21.7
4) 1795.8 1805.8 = 20.8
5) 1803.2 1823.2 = 21.6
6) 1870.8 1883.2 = 17.1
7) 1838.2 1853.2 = 19.9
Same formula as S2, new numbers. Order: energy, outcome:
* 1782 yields 20.3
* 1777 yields 21.7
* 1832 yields 20.5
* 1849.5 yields 18.1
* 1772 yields 22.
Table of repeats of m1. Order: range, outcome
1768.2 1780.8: 21.3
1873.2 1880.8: 15.4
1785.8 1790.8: 21.8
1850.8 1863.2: 19.5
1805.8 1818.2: 20.4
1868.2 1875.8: 17.5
